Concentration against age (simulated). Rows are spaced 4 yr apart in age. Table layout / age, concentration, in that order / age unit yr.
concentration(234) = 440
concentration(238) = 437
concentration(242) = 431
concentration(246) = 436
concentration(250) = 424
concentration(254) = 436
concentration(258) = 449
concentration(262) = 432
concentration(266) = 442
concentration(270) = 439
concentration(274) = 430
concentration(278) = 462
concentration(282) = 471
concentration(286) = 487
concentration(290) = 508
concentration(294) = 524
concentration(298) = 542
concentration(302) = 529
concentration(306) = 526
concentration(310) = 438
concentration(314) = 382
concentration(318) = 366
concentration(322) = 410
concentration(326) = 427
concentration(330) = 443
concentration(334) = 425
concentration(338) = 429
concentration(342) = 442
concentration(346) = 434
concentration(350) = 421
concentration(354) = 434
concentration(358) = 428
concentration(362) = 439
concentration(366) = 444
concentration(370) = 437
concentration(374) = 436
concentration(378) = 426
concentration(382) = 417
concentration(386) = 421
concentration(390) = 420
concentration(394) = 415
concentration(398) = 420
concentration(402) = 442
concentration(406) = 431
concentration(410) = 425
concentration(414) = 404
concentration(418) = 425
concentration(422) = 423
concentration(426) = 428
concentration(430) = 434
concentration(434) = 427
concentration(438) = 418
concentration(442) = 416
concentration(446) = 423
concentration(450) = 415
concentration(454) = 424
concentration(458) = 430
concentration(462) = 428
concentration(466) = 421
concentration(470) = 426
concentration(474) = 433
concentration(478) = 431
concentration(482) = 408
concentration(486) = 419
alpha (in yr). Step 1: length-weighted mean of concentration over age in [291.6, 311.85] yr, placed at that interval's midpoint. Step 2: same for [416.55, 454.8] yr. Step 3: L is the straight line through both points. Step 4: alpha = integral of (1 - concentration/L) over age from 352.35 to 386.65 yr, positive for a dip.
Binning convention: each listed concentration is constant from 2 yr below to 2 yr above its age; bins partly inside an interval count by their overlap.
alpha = 2.6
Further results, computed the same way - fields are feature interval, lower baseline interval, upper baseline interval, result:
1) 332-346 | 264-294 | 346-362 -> 0.2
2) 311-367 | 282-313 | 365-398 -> 4.9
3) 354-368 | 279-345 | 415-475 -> 0.3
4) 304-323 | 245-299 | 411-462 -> 1.1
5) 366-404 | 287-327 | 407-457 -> 1.0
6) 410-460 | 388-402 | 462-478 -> 0.3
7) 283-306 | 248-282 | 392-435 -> -4.1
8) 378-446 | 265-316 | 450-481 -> 2.8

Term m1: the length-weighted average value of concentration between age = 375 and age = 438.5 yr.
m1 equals 424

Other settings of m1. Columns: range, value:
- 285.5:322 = 474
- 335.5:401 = 429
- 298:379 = 439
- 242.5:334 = 454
